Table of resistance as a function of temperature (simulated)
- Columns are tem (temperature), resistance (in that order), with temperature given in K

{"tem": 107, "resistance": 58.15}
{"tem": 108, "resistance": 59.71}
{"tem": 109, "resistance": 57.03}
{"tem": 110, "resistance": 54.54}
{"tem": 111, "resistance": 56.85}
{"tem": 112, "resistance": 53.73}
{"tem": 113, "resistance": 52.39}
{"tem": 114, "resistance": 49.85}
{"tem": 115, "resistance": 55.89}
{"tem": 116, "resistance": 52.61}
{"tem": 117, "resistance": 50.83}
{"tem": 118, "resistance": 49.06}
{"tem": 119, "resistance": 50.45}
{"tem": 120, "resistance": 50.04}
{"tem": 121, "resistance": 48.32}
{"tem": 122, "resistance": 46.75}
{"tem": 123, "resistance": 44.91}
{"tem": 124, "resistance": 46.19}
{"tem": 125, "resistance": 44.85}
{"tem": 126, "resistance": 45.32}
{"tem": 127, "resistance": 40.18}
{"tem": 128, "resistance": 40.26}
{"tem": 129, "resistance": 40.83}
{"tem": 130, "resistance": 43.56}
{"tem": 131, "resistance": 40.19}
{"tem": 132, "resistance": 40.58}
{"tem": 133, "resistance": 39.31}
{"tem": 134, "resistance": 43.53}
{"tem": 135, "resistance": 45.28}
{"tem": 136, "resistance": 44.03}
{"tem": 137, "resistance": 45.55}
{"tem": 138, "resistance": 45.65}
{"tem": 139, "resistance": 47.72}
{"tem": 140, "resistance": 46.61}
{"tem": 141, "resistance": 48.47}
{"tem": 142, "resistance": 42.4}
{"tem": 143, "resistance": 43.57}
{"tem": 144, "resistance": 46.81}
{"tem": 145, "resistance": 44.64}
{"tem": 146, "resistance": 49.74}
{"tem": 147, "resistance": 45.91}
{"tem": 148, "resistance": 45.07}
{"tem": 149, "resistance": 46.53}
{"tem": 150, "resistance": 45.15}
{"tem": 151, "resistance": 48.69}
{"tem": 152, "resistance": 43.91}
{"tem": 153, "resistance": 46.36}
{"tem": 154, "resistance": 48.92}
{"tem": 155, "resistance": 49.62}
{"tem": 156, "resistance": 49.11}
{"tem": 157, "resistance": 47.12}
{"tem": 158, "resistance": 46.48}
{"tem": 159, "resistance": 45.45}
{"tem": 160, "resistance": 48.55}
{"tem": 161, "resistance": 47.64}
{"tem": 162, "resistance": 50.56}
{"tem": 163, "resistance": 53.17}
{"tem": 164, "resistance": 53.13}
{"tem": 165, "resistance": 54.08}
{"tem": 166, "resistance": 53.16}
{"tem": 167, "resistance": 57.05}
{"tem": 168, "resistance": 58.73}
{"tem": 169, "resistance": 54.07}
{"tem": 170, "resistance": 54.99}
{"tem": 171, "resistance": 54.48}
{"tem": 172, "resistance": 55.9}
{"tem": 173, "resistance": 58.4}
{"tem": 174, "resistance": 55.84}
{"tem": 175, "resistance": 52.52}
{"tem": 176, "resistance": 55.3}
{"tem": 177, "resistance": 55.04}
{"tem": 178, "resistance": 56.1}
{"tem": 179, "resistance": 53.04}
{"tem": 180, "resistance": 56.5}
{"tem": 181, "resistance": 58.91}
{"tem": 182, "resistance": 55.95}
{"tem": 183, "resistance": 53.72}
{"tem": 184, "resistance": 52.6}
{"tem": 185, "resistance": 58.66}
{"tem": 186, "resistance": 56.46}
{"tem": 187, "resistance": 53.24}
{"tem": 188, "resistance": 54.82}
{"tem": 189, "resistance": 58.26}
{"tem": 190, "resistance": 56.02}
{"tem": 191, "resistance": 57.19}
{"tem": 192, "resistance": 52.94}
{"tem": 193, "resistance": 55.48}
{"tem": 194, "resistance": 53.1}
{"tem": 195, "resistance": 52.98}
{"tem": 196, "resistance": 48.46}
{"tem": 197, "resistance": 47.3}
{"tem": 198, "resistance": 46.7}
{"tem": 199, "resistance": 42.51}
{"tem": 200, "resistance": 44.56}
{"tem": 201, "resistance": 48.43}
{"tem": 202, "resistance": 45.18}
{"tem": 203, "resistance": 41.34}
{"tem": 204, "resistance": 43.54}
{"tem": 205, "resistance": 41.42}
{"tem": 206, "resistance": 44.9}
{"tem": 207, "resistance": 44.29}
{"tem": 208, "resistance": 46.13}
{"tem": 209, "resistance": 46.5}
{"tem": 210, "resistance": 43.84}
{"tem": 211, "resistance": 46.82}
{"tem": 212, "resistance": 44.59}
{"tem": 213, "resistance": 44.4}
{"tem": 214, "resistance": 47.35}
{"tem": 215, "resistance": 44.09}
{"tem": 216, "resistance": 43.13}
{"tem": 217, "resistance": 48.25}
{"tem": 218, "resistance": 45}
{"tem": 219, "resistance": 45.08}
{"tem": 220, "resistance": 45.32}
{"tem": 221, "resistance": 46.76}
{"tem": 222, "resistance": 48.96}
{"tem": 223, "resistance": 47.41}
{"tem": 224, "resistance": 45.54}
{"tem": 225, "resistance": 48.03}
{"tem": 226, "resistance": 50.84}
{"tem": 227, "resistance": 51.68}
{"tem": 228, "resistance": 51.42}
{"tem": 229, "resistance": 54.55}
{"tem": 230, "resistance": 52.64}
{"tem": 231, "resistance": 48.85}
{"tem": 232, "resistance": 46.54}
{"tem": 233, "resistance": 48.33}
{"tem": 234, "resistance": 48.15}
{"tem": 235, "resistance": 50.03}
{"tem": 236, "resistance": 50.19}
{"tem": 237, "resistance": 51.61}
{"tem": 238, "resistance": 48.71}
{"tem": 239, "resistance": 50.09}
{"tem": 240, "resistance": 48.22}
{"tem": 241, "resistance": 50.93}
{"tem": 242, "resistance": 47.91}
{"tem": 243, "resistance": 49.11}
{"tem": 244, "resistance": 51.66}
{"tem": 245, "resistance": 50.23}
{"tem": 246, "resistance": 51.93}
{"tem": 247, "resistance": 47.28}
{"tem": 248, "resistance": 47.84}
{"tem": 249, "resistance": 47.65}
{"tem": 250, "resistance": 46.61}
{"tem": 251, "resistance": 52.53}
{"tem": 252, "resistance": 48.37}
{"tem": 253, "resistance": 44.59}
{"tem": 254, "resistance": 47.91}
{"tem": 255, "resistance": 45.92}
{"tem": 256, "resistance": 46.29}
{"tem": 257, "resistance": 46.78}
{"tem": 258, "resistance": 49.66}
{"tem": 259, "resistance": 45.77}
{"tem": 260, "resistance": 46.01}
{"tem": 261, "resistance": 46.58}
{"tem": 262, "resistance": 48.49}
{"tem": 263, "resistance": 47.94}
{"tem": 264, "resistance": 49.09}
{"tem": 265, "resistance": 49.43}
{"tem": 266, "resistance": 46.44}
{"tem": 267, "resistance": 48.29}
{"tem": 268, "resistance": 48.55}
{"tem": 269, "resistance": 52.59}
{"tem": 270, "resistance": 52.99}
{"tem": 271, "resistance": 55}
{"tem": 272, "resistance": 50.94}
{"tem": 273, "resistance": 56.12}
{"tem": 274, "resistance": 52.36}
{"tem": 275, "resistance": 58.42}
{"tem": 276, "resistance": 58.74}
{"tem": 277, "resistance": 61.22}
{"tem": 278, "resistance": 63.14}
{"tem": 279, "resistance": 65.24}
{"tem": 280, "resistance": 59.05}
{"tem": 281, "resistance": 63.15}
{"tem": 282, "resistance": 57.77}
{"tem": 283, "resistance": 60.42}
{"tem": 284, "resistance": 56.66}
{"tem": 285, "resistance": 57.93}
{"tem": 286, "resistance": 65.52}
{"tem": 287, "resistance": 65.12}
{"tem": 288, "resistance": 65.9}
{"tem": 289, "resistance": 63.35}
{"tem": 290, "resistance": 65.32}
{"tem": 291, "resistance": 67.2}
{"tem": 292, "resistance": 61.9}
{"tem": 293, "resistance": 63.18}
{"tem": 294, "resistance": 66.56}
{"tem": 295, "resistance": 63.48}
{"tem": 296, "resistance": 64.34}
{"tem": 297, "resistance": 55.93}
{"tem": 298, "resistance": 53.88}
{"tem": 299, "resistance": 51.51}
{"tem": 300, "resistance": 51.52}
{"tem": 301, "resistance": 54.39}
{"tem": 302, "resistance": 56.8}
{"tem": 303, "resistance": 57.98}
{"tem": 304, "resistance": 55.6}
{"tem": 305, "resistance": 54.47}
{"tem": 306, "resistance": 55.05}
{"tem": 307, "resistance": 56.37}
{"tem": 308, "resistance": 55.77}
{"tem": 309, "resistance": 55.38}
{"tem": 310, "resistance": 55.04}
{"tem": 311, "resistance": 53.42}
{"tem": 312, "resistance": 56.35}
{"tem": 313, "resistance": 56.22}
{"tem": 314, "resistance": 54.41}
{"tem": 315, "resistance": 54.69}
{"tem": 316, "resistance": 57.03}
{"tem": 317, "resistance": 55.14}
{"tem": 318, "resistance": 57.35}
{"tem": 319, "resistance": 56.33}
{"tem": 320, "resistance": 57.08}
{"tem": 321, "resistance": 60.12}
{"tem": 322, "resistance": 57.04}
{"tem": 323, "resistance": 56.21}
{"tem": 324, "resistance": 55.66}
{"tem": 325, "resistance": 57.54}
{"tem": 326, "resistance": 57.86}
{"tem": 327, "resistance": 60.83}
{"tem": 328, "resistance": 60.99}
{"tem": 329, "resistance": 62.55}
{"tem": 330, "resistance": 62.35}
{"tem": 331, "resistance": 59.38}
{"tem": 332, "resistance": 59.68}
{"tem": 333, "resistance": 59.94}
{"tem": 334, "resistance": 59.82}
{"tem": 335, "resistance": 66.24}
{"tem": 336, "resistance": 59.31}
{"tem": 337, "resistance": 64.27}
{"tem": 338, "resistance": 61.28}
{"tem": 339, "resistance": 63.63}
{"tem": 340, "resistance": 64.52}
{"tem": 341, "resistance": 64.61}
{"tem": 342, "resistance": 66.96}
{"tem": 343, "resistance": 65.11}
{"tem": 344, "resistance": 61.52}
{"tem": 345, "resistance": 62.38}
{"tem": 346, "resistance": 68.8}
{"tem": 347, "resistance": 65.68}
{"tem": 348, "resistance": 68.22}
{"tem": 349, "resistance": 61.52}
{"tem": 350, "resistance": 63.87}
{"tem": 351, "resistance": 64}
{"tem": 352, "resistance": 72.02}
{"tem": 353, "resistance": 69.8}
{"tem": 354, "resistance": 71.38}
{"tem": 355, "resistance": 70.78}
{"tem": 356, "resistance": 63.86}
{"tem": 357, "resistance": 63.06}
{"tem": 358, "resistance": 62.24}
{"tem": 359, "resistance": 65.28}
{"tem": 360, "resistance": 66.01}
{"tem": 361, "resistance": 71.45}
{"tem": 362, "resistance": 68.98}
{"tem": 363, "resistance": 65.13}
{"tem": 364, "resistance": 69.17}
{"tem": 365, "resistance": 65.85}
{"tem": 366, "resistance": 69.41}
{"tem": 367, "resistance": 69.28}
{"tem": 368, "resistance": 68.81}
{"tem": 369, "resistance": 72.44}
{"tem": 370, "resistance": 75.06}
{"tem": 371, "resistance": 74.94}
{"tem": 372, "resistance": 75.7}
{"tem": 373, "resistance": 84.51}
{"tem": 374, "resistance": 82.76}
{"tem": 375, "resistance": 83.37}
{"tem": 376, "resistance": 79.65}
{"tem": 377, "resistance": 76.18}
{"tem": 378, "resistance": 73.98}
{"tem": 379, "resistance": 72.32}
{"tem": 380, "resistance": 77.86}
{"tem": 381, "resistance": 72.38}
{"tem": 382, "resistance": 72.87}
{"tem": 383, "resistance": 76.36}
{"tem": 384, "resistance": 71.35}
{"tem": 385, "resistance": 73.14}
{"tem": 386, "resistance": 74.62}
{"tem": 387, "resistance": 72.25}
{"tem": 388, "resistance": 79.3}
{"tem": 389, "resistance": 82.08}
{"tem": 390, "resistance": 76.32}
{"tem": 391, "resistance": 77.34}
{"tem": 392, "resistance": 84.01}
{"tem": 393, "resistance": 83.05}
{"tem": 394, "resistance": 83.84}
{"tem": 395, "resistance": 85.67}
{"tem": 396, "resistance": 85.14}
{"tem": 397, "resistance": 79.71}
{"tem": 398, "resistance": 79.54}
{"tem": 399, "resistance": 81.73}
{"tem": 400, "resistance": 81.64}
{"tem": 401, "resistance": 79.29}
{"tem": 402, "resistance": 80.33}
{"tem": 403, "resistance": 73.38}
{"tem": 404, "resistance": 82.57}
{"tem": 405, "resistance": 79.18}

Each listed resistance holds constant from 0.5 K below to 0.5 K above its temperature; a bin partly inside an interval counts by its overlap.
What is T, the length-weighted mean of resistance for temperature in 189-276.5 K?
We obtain 48.7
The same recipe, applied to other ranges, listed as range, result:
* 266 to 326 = 57.6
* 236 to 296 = 53.9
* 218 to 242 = 49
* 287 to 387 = 64.2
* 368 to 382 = 76.6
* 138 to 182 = 50.6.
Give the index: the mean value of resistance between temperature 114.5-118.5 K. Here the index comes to 52.1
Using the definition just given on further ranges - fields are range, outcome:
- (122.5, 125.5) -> 45.3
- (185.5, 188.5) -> 54.8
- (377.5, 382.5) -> 73.9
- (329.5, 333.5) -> 60.3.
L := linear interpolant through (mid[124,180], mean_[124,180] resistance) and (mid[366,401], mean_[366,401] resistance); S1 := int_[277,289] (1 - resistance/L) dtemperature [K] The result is 0.6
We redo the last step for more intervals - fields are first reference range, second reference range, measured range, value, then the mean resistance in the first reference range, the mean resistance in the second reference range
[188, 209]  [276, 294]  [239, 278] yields 5.5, 48.6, 62.5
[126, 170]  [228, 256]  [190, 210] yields 0.2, 47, 49.2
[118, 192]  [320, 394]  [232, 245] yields 1.8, 49.6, 68.5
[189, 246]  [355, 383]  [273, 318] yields 1.3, 48.3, 72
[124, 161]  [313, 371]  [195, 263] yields 7.2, 45.2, 63.4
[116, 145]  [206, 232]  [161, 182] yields -4.0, 45.2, 47.2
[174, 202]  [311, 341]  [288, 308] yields -0.4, 53.1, 59.1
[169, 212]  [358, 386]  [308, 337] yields 3.9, 51.4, 73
